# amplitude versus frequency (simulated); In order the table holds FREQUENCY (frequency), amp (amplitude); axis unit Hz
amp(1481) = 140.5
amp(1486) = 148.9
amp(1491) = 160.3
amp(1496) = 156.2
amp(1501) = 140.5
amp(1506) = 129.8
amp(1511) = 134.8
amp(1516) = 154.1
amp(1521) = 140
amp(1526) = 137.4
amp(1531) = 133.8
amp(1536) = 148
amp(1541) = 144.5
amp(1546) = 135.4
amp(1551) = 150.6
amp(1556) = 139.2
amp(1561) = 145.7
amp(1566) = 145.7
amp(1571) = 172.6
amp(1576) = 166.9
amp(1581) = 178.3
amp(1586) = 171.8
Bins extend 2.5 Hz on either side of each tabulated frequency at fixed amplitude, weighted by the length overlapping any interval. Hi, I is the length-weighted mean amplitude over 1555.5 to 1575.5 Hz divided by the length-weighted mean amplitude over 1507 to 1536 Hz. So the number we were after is 1.10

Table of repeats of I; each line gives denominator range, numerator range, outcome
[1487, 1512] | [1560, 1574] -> 1.08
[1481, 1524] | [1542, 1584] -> 1.06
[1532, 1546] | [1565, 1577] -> 1.14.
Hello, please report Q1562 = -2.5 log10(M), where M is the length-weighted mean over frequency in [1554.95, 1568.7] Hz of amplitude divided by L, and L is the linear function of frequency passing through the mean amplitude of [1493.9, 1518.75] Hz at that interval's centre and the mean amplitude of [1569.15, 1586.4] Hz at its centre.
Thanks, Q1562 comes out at 0.15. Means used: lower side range 143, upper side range 172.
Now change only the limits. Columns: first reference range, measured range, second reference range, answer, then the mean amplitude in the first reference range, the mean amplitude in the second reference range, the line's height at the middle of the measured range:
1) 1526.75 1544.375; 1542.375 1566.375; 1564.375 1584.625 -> 0.077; 141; 167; 154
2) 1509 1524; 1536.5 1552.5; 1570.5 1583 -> 0.094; 143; 172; 157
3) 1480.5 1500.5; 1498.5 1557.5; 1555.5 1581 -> 0.101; 151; 158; 154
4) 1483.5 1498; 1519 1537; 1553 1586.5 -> 0.132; 155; 159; 157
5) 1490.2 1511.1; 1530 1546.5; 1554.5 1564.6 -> 0.014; 144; 143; 143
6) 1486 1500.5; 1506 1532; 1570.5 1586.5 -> 0.148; 154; 172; 160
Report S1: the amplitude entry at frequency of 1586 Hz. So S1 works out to 171.8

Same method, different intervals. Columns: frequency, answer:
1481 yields 140.5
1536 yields 148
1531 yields 133.8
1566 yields 145.7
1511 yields 134.8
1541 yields 144.5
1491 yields 160.3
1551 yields 150.6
